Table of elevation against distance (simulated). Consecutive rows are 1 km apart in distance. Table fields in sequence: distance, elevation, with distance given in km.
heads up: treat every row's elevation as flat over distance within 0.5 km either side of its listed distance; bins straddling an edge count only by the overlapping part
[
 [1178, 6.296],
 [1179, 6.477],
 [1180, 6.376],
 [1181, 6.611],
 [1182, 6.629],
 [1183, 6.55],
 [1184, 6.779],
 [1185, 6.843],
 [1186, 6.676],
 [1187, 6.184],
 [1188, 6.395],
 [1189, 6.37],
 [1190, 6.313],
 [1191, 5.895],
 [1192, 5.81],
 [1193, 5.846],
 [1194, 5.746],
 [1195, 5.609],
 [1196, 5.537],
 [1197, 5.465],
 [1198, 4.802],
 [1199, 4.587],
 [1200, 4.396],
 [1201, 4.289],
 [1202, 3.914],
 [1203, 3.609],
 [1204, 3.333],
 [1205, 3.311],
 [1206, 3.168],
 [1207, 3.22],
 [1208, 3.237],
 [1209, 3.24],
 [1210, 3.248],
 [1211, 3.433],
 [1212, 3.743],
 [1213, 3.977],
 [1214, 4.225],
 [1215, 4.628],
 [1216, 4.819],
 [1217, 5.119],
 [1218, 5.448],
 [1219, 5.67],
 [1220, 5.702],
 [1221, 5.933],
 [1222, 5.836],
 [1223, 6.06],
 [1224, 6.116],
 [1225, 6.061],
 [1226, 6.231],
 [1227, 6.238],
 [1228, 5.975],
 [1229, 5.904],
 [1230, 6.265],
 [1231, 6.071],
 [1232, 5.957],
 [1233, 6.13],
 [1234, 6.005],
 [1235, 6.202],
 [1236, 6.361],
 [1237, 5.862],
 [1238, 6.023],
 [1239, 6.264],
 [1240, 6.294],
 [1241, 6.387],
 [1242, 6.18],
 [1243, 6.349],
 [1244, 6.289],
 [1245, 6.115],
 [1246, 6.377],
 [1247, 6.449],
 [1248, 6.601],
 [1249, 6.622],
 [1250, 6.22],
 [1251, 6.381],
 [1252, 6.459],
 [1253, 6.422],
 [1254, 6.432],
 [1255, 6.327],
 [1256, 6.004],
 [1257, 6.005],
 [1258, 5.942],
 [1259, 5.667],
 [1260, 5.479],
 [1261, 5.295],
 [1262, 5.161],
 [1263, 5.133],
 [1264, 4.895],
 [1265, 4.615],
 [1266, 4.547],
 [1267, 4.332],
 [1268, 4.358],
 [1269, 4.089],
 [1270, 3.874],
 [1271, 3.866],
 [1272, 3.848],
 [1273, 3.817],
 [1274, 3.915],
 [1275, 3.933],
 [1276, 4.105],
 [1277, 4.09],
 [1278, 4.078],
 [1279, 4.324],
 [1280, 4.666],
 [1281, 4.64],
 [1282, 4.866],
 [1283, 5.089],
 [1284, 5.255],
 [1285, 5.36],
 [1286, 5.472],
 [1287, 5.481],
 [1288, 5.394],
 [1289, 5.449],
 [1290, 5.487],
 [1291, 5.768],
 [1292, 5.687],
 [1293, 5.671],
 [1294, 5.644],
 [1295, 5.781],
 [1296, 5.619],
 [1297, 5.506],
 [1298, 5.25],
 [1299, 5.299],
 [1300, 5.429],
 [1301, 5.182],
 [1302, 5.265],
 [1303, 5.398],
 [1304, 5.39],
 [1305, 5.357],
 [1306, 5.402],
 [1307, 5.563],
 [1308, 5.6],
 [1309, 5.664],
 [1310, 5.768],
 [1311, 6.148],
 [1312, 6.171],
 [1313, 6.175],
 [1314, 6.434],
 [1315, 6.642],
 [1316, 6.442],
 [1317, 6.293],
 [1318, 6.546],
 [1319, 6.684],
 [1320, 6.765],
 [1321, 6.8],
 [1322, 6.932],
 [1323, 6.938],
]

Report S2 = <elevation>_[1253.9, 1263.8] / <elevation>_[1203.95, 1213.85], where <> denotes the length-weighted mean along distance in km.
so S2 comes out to 1.66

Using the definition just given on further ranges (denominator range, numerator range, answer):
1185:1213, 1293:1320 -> 1.23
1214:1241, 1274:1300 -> 0.87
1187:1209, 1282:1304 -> 1.13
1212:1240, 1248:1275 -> 0.91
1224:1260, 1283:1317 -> 0.91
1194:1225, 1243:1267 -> 1.28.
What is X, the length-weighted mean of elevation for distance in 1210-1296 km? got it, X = 5.41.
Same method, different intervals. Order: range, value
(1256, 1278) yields 4.64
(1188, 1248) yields 5.34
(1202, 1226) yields 4.51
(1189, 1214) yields 4.44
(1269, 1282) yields 4.13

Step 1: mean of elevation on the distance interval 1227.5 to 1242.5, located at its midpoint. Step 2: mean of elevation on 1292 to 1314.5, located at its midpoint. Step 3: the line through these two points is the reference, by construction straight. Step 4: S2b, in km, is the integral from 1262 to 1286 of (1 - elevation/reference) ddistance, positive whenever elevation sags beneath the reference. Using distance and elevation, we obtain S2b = 5.67 km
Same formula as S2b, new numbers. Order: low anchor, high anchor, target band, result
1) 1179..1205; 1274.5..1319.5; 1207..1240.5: 1.1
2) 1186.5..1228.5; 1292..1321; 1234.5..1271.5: -2.6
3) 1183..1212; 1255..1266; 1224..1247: -4.2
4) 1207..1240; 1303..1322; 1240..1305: 4.7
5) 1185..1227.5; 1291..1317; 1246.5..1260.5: -2.3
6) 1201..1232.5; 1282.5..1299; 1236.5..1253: -4.0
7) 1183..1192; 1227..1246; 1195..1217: 7.8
